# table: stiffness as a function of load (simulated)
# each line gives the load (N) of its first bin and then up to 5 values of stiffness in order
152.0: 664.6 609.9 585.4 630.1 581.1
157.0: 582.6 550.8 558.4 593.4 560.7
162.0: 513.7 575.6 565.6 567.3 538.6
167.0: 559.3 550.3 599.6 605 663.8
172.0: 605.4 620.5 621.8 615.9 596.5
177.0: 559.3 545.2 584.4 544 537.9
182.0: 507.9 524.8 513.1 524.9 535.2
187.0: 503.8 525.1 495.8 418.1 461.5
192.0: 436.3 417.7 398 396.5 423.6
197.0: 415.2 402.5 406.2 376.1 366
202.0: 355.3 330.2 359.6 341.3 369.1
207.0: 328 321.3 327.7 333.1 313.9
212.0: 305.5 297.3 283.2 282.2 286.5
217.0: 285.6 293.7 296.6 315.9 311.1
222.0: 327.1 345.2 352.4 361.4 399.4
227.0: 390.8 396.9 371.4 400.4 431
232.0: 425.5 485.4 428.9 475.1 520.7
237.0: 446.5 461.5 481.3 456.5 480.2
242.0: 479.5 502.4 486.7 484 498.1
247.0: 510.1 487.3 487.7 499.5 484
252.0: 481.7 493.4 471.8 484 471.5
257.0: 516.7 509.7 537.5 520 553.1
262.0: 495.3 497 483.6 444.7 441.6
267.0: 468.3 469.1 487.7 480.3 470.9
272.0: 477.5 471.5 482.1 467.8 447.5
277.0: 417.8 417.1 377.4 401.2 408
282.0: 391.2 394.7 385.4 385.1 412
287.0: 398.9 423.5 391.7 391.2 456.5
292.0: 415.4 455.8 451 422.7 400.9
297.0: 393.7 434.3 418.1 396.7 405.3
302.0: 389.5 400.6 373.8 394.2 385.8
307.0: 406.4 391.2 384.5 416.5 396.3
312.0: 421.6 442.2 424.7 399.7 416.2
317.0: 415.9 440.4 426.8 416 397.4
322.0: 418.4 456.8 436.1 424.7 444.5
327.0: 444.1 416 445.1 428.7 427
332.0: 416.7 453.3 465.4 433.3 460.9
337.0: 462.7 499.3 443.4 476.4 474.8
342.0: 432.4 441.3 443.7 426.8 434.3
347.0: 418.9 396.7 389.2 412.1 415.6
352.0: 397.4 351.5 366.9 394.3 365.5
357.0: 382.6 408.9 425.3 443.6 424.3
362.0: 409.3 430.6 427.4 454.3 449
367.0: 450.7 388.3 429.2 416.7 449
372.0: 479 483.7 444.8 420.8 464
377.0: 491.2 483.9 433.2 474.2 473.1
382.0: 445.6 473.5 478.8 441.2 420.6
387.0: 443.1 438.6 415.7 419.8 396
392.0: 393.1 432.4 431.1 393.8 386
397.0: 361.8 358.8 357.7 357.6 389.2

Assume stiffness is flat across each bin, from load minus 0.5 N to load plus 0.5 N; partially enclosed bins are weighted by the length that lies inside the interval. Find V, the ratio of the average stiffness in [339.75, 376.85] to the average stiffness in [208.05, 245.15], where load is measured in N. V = 1.1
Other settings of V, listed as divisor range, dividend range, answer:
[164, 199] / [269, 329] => 0.80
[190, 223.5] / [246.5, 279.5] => 1.37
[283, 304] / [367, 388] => 1.10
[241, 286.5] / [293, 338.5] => 0.90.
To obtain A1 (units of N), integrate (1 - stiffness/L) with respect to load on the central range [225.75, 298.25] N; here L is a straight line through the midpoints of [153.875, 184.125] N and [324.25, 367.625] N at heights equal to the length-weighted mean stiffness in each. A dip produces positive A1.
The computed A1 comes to 6.3 N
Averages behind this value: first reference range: 573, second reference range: 428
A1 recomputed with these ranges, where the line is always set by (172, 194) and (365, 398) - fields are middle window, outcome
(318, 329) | 0.8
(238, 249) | 0.3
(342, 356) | 1.4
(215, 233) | 5.4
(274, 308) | 4.8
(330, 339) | 0.1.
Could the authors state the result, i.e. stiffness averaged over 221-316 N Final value 439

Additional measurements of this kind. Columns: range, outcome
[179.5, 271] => 430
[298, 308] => 398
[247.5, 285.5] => 465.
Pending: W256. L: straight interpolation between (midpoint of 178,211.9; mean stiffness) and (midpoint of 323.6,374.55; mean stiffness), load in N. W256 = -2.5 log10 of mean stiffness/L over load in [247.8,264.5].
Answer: -0.16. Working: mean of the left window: 427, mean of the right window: 430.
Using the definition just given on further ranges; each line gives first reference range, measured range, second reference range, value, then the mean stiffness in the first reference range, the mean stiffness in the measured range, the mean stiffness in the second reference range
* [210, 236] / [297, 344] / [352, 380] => -0.05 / 357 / 426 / 429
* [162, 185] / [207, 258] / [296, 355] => 0.23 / 570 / 411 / 421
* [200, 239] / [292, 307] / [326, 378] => -0.01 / 363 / 409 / 432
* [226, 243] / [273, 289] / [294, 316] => 0.01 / 446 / 415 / 406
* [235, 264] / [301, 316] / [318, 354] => 0.12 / 492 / 403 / 431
